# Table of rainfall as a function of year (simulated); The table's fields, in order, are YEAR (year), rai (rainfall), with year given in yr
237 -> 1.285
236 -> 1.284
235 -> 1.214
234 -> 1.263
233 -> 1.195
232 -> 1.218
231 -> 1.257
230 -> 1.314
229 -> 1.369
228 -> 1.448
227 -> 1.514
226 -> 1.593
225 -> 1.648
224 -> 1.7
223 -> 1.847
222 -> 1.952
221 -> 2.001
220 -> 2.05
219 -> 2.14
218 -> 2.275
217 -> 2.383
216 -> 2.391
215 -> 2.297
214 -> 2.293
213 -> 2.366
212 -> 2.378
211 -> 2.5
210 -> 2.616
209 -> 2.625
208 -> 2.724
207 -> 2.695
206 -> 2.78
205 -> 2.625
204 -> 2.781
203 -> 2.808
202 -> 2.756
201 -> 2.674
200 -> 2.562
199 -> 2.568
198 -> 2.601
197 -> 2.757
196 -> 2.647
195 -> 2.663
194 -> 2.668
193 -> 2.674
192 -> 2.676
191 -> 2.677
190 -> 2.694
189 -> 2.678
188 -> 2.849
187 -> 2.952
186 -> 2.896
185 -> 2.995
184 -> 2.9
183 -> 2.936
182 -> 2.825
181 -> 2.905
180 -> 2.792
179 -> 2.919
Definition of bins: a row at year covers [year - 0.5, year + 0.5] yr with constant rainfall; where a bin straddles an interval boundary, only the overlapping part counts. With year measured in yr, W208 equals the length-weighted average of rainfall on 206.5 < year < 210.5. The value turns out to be 2.67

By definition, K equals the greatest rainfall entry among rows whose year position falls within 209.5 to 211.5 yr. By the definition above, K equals 2.616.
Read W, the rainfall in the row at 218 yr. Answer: 2.275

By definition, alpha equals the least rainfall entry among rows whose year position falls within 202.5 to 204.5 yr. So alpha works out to 2.781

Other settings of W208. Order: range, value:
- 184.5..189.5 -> 2.87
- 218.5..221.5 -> 2.06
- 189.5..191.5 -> 2.69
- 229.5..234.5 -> 1.25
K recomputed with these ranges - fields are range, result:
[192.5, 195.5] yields 2.674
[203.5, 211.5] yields 2.781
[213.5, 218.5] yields 2.391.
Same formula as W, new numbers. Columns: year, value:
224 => 1.7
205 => 2.625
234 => 1.263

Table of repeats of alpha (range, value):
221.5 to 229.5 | 1.369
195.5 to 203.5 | 2.562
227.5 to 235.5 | 1.195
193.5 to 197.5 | 2.647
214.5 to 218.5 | 2.275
